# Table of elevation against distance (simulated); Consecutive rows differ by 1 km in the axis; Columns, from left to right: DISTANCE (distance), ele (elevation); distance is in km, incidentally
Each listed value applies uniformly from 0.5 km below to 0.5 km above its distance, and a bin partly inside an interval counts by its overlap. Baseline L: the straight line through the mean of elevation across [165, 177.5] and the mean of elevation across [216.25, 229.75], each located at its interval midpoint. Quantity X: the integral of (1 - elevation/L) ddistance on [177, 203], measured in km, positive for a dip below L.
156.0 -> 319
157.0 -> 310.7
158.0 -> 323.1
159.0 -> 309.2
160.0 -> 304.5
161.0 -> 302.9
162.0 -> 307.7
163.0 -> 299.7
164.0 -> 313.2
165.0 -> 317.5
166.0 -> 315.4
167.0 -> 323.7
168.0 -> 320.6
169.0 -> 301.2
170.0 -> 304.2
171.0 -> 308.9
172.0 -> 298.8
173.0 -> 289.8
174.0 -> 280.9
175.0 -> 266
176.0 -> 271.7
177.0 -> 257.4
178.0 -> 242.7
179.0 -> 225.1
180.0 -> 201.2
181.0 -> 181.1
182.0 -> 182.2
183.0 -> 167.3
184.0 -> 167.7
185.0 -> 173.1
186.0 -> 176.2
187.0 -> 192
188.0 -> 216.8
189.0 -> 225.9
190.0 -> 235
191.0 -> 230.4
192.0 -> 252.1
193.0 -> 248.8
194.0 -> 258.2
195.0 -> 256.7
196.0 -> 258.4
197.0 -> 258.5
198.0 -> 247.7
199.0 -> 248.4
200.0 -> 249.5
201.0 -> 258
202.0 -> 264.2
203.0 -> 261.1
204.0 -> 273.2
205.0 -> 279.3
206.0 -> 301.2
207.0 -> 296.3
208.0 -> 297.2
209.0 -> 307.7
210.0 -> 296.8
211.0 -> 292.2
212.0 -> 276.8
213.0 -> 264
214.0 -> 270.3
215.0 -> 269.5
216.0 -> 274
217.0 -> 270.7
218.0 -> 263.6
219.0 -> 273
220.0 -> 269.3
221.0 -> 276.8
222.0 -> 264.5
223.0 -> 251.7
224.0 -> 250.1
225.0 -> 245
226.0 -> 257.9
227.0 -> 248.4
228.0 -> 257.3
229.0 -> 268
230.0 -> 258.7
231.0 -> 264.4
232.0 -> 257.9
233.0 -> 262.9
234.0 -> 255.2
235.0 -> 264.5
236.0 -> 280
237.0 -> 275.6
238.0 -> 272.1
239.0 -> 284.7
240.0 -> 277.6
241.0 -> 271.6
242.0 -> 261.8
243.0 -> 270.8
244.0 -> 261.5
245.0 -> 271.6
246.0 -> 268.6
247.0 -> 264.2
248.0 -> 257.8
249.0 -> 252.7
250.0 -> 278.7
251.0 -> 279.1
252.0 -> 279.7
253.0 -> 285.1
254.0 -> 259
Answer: 5.2 km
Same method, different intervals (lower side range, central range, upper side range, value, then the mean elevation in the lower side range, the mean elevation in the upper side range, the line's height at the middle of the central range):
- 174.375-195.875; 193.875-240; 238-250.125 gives -4.12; 221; 268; 247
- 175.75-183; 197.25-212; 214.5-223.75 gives -1.58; 218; 268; 249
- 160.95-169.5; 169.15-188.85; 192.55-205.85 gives 3.99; 312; 260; 291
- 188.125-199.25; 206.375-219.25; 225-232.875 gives -1.46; 246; 258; 253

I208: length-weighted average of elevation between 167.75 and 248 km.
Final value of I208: 259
